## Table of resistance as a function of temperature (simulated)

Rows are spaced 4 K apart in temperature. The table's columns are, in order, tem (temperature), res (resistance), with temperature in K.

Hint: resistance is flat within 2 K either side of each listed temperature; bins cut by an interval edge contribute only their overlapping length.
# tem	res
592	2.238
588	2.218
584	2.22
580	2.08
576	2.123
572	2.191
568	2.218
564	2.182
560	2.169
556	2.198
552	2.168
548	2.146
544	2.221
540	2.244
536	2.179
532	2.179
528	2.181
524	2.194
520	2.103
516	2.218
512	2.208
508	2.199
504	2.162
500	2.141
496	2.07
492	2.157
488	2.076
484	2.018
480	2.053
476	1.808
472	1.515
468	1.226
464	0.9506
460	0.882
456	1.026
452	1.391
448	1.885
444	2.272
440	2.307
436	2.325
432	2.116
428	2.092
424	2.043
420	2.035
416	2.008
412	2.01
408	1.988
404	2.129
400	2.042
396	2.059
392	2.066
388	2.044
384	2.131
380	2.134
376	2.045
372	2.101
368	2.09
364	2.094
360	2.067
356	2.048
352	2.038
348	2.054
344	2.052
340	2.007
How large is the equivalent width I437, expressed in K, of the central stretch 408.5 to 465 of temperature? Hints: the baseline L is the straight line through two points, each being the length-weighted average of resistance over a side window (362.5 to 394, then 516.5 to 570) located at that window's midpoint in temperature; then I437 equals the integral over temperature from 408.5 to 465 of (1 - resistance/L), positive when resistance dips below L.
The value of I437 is 7.7 K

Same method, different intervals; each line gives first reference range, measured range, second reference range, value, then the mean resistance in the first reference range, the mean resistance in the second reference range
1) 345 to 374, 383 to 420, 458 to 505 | -1.7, 2.07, 1.75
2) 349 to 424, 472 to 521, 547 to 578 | 1.3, 2.06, 2.18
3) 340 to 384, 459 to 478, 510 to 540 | 7.5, 2.07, 2.18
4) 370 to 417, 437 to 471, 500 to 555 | 9.6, 2.06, 2.18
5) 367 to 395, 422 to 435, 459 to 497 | -1.5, 2.09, 1.69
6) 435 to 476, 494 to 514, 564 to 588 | -3.8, 1.57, 2.17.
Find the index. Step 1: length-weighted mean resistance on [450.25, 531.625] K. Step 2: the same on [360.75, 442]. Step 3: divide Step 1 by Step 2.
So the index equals 0.9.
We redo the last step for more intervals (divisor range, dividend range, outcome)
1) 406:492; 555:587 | 1.19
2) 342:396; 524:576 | 1.05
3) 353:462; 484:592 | 1.10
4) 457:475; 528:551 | 1.87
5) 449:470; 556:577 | 1.93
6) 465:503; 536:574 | 1.17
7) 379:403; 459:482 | 0.69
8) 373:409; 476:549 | 1.03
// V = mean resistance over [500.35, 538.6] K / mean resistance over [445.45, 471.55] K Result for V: 1.72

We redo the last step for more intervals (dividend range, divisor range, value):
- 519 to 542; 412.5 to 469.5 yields 1.24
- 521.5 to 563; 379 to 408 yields 1.05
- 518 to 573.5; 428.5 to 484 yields 1.29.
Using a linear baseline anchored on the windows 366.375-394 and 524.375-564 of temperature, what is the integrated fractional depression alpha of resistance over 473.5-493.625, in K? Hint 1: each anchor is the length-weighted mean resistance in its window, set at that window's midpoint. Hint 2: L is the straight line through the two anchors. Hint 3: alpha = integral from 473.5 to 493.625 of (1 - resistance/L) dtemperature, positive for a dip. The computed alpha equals 1.34 K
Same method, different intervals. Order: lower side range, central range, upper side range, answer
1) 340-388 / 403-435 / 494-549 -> 0.8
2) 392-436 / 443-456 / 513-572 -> 2.5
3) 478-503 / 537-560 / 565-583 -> -0.6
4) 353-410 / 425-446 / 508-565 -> -1.0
